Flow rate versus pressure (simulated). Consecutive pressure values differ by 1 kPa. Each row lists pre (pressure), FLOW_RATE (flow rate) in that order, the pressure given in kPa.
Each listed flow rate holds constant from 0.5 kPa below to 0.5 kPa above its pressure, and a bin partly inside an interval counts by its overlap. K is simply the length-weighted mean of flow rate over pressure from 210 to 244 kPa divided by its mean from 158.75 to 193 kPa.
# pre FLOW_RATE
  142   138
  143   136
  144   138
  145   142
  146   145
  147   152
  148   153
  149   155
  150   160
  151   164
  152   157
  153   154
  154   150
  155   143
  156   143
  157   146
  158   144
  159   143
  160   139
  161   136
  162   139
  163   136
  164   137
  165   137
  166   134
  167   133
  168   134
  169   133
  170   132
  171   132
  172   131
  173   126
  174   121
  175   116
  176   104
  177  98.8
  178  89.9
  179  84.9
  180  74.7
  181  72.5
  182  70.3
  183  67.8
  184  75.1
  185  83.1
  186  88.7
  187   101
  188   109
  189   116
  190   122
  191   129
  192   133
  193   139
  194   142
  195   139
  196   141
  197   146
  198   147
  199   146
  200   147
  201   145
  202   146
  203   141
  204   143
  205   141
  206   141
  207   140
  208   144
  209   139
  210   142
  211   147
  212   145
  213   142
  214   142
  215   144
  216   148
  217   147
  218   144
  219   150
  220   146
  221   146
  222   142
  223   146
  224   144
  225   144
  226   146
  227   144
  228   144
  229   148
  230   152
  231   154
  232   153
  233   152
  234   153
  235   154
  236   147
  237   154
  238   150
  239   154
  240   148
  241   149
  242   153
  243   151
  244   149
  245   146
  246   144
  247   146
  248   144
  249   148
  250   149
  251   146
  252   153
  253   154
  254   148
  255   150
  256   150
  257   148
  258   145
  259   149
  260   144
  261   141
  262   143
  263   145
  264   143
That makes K 1.3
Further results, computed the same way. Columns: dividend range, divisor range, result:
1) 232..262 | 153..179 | 1.14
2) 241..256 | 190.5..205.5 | 1.05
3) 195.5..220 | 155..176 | 1.07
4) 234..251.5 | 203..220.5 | 1.04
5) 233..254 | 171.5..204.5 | 1.29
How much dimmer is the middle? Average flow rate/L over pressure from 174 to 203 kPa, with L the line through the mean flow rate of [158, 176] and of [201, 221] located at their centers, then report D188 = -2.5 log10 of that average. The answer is 0.21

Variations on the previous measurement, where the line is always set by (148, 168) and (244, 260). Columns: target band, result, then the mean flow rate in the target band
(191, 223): 0.02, 143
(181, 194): 0.37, 103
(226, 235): -0.02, 150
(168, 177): 0.18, 123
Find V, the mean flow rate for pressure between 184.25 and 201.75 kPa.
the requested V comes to 127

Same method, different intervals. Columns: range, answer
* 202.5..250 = 147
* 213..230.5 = 146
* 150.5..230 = 132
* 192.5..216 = 143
